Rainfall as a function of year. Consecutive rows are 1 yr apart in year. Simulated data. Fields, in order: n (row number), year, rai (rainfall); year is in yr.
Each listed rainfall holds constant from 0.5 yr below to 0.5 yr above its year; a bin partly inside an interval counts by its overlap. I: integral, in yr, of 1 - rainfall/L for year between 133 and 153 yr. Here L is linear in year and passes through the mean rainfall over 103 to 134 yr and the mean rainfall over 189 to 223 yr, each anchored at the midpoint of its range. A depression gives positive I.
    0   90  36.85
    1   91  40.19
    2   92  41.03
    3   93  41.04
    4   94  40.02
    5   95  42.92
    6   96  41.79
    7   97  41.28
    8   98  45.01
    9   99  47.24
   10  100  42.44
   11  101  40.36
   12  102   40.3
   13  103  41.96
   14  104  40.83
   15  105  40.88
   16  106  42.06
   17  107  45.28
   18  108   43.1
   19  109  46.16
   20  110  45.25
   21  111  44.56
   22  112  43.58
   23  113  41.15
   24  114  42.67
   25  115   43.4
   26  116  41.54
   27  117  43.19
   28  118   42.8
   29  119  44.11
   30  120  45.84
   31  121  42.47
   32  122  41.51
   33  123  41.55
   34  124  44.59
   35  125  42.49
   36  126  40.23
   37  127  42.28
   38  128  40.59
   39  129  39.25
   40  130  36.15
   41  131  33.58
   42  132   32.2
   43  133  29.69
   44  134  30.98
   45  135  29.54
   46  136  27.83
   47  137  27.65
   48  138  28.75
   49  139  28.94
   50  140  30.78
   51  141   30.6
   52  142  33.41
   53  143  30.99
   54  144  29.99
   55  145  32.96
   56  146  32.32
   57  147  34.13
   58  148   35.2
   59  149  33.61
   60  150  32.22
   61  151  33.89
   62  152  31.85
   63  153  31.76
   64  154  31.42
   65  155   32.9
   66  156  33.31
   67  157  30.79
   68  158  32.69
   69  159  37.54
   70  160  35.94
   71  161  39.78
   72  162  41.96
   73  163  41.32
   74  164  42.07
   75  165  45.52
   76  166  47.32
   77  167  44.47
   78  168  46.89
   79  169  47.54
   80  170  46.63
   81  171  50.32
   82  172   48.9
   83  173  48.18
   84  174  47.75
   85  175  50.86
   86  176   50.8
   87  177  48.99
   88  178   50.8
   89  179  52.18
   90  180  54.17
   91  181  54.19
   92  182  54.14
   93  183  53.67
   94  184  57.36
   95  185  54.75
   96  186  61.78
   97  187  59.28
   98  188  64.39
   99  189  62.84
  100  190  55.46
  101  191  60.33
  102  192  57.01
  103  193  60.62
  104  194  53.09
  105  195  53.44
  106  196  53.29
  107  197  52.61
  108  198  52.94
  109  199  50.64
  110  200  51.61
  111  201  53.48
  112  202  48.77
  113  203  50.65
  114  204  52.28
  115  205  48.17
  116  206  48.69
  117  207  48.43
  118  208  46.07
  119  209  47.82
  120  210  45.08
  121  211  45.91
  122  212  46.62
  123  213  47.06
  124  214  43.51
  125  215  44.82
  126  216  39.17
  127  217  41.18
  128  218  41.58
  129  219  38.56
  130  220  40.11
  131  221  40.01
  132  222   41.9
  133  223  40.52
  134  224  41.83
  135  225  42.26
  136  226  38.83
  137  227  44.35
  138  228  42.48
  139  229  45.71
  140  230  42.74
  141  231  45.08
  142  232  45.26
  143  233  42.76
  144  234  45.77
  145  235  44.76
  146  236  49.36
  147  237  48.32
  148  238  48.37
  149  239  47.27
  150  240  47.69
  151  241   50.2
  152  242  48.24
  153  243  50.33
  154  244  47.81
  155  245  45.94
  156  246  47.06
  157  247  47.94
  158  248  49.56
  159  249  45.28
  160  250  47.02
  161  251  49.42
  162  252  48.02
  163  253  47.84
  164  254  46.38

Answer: 5.55 yr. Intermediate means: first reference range 41.3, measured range 31.3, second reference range 48.6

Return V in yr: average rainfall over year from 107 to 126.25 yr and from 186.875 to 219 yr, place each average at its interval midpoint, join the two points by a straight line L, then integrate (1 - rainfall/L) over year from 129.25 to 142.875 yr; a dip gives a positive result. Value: 4.2 yr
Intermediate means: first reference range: 43.3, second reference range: 50.5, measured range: 30.9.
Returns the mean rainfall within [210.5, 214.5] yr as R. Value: 45.8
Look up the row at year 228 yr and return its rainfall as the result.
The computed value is 42.48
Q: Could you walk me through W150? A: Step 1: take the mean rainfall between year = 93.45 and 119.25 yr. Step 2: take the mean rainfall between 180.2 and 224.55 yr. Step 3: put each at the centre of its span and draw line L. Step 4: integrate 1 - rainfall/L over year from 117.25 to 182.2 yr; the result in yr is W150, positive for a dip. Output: 9.77 yr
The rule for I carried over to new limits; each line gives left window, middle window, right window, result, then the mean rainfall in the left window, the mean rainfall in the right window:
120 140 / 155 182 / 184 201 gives 2.1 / 35.9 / 56.4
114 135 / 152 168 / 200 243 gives 1.5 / 39.7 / 45.4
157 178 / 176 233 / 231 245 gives -4.1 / 44.6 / 47.3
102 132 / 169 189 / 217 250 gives -4.4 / 42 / 44.9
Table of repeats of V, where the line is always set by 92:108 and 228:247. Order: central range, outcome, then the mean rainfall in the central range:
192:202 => -1.78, 53.5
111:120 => -0.07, 43.1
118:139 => 2.98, 37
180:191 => -3.10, 57.7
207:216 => 0.05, 45.6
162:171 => -0.19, 45.3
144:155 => 2.77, 32.8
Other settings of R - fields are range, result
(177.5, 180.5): 52.4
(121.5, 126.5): 42.1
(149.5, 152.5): 32.7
